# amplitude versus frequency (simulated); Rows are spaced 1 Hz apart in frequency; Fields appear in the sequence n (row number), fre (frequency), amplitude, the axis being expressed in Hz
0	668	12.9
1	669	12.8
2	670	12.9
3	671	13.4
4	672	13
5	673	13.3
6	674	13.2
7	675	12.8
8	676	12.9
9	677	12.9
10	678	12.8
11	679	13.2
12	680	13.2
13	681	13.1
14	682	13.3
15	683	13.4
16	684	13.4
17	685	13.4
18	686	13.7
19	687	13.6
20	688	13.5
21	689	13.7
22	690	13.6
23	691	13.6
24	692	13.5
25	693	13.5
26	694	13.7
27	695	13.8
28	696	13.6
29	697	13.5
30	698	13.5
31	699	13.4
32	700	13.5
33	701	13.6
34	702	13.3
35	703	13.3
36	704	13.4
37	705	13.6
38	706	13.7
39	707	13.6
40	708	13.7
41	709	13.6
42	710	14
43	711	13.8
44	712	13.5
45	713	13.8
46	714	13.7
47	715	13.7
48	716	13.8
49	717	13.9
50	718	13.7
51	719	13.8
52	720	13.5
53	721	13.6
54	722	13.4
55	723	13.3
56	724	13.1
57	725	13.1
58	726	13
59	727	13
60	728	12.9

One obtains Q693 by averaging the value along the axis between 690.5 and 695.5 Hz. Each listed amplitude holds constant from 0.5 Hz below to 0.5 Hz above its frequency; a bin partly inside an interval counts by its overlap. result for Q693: 13.6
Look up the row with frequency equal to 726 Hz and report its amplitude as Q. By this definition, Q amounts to 13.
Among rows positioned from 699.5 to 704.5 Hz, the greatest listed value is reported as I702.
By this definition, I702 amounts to 13.6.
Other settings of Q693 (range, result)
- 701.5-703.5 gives 13.3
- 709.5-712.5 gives 13.8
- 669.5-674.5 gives 13.2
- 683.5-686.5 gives 13.5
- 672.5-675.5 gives 13.1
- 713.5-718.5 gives 13.8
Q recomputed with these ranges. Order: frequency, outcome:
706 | 13.7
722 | 13.4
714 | 13.7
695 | 13.8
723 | 13.3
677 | 12.9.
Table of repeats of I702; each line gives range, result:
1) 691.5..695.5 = 13.8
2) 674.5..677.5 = 12.9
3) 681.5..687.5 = 13.7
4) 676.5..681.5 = 13.2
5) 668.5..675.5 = 13.4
